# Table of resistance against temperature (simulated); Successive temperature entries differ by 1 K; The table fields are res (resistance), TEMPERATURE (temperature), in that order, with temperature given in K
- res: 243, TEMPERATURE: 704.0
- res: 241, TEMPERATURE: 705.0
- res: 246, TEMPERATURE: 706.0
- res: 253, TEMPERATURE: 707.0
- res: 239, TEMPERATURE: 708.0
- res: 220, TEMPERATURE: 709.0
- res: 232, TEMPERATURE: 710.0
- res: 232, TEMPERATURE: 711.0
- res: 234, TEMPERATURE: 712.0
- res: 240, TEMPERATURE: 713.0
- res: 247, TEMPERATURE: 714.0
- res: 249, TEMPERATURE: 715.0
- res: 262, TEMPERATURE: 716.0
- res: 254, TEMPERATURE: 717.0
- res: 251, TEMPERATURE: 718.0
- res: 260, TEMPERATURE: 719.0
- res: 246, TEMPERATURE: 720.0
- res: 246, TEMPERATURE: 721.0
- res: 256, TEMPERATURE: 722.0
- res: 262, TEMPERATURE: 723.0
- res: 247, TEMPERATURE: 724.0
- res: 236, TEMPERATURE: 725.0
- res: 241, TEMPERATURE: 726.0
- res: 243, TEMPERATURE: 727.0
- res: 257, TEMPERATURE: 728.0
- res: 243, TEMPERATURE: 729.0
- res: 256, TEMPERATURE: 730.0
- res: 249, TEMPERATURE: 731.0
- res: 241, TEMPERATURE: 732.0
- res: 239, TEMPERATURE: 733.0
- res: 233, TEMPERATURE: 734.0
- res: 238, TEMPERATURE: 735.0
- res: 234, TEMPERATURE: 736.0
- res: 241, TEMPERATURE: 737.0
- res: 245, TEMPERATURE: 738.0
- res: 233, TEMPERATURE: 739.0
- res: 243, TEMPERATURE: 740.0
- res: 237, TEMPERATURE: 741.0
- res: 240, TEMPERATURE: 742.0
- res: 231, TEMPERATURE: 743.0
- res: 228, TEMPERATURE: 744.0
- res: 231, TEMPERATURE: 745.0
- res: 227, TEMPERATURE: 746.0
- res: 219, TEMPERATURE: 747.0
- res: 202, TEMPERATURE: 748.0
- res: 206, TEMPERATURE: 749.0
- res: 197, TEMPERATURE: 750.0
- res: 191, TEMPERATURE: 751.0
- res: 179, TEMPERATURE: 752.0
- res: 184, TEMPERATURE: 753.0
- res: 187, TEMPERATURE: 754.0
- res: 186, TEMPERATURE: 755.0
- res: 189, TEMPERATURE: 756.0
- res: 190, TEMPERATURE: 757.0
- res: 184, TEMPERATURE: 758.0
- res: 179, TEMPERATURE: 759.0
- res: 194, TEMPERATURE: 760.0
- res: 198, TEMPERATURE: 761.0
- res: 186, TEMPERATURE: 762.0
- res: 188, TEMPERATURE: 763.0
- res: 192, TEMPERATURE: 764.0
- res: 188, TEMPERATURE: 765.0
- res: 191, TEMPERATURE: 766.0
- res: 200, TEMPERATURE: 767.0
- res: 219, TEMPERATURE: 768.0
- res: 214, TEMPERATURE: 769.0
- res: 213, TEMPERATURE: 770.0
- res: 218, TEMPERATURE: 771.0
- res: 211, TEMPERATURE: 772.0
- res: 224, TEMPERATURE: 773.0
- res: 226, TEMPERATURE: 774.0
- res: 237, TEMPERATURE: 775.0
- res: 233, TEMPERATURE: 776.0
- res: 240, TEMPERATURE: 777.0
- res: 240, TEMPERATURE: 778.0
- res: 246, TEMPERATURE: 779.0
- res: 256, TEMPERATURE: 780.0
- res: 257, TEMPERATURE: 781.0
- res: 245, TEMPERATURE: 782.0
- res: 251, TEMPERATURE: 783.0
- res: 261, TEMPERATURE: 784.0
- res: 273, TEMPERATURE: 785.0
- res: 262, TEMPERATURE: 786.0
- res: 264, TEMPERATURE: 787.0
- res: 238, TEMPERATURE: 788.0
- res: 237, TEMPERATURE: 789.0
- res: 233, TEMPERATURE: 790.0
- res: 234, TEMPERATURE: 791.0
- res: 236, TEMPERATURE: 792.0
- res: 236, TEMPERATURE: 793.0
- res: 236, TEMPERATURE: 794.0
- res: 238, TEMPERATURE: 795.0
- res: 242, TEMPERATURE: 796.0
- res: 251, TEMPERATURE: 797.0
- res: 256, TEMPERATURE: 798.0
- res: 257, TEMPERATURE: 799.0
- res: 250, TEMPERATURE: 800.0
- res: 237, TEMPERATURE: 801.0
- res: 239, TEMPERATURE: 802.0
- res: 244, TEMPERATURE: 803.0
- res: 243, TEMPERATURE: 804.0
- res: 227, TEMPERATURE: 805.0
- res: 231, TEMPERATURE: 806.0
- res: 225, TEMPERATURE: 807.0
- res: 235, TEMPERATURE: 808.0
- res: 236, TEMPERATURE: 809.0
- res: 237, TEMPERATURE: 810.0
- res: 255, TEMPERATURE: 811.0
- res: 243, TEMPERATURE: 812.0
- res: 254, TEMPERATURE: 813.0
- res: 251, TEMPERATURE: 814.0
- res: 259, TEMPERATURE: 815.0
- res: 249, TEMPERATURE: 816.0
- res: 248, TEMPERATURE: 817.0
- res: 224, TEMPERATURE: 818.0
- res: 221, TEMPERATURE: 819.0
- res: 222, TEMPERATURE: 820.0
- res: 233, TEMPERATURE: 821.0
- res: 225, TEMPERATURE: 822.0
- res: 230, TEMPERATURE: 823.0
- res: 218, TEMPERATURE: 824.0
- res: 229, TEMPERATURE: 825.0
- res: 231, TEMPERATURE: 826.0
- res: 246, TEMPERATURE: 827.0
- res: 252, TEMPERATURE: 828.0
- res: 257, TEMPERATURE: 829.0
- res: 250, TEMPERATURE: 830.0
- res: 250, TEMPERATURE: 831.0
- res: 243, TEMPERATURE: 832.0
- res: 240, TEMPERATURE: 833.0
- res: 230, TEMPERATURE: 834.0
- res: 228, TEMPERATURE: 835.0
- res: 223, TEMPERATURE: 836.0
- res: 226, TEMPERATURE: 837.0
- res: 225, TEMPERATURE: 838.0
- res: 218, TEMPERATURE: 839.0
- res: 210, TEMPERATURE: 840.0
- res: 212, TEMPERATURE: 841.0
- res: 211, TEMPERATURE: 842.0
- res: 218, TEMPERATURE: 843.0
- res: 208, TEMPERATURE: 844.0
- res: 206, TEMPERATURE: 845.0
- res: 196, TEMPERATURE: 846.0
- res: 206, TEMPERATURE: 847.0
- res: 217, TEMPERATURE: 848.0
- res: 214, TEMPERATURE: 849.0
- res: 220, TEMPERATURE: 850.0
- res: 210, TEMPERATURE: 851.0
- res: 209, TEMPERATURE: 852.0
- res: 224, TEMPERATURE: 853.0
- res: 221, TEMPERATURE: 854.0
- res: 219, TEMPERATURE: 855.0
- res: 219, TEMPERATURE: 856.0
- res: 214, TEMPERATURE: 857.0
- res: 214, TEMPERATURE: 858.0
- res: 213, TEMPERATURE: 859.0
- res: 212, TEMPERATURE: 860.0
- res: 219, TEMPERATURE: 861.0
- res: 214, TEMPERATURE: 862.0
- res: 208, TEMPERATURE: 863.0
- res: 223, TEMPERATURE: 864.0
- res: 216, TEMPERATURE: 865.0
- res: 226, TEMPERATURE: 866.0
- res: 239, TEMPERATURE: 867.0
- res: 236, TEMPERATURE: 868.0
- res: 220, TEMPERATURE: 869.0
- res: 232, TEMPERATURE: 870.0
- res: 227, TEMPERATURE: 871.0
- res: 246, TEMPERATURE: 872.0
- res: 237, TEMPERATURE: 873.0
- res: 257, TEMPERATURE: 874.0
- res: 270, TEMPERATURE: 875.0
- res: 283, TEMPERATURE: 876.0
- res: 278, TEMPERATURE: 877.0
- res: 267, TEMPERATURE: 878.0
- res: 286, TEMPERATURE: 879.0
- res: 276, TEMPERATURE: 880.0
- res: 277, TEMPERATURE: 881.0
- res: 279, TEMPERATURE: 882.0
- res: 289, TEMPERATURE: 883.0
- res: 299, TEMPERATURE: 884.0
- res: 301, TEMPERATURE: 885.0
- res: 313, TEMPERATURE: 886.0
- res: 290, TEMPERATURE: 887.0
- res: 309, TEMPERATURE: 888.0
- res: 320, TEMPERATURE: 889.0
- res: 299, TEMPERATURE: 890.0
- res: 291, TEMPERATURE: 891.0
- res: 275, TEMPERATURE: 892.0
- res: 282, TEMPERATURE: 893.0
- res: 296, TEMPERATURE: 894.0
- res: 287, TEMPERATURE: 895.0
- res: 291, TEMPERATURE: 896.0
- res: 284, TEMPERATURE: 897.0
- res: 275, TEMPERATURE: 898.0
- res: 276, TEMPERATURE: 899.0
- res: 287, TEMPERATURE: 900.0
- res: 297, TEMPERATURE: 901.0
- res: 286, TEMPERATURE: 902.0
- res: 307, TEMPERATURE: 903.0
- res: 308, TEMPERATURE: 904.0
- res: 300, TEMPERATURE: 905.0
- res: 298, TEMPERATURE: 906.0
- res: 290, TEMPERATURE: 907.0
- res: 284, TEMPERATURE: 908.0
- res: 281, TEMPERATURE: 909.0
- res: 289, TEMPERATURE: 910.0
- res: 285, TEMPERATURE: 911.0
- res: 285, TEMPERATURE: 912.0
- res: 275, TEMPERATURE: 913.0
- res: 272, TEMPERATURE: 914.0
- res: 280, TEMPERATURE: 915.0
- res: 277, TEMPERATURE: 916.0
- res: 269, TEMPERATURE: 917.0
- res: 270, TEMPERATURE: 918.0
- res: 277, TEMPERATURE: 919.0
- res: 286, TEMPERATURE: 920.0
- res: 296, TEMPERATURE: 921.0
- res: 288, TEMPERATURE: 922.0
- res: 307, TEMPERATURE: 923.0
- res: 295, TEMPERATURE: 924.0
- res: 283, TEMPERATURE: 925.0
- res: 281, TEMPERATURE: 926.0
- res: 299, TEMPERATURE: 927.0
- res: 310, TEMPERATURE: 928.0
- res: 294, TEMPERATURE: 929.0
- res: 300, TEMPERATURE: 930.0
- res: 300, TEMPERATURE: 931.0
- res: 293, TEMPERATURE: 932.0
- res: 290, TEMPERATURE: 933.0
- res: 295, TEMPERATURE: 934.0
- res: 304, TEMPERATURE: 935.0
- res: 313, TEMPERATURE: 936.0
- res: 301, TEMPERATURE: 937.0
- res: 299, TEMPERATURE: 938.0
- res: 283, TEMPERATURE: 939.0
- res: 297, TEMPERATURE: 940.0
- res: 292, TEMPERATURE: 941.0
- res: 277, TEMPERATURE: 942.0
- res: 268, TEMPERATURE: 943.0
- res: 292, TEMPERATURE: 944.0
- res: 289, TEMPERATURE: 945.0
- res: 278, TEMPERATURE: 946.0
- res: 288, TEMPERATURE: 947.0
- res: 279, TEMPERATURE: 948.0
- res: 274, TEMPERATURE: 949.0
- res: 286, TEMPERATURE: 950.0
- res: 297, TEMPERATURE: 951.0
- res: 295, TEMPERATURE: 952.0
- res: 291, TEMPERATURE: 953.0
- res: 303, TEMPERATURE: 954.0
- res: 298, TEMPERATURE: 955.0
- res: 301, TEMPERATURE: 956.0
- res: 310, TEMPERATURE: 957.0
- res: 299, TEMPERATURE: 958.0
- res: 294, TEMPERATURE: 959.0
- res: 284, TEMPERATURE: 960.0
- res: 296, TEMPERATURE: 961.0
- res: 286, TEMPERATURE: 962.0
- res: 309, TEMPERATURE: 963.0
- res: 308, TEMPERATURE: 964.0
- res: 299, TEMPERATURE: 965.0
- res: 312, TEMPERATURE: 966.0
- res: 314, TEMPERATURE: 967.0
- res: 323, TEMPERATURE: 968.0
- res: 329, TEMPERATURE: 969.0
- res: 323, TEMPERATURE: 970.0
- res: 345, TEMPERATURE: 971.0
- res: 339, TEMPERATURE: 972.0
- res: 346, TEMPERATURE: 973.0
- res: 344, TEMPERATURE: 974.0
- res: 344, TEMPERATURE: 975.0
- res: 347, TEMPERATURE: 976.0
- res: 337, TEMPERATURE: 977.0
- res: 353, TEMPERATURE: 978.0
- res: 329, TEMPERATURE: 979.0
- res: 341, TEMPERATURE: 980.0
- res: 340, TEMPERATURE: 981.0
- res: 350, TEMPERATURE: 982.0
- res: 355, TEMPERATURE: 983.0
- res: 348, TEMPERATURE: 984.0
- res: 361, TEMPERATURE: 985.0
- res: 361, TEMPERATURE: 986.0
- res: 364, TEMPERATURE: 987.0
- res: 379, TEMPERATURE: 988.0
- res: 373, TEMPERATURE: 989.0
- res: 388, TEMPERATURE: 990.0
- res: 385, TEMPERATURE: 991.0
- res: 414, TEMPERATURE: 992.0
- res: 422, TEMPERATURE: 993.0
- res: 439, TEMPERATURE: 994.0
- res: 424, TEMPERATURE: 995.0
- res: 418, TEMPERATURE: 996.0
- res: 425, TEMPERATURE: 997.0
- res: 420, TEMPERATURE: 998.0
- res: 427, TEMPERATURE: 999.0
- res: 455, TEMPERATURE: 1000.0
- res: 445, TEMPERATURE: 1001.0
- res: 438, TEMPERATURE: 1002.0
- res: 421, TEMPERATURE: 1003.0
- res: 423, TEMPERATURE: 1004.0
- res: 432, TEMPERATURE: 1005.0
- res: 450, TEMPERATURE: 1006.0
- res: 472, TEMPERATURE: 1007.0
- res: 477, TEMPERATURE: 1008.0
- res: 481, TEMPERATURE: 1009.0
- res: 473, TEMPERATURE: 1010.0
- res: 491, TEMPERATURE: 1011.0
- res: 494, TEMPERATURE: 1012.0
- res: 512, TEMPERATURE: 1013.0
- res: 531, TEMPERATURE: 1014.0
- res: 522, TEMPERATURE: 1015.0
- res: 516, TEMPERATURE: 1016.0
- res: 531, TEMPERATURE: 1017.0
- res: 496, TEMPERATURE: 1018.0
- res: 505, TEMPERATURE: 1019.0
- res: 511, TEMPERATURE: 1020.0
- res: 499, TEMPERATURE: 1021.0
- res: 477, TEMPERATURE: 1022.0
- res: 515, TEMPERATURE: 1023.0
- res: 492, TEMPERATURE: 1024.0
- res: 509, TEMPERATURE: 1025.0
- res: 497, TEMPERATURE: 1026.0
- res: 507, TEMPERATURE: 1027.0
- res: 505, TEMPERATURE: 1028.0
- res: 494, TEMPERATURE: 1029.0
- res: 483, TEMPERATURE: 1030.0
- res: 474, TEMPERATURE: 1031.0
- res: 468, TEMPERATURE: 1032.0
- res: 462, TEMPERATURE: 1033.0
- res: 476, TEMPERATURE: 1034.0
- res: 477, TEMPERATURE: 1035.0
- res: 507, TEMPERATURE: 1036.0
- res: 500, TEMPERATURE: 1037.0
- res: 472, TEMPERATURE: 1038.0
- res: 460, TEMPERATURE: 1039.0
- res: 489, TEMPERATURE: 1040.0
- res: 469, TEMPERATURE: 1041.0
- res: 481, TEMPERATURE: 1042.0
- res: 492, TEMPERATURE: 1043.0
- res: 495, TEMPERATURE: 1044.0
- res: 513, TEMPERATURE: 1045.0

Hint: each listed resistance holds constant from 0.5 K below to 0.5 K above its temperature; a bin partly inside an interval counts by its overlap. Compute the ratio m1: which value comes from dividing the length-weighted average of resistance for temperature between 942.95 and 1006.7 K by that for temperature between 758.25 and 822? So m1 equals 1.5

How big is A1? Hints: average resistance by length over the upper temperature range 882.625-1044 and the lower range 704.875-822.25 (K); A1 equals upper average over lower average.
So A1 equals 1.6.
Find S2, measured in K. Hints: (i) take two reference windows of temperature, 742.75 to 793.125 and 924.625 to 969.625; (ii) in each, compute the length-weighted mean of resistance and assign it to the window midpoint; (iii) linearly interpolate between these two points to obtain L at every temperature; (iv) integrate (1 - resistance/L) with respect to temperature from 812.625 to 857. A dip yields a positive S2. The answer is 3.6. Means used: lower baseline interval 218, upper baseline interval 296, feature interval 227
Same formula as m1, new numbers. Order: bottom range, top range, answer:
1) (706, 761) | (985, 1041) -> 2.02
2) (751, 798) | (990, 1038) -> 2.13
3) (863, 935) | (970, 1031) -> 1.54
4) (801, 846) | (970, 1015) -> 1.74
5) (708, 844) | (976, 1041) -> 1.93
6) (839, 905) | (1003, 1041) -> 1.94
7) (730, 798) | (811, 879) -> 1.03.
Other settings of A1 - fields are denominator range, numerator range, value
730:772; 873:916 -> 1.35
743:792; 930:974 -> 1.38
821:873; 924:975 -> 1.34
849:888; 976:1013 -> 1.67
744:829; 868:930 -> 1.25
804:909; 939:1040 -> 1.59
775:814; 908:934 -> 1.18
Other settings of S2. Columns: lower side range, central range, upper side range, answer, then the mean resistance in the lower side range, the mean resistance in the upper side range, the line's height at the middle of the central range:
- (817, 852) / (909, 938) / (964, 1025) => 3.5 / 225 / 413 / 330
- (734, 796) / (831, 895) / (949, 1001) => 8.6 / 222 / 346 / 280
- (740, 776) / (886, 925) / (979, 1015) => 5.7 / 206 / 421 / 339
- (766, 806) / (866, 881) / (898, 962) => 0.9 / 238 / 290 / 270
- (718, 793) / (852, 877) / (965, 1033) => 6.8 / 227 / 423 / 315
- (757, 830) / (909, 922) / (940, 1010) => 1.3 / 232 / 351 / 312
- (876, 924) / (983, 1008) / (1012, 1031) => 2.6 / 288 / 505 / 458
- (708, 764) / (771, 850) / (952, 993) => 7.2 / 226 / 334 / 260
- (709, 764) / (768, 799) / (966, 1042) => 2.6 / 226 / 432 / 262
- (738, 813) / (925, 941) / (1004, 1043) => 3.9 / 226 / 489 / 393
